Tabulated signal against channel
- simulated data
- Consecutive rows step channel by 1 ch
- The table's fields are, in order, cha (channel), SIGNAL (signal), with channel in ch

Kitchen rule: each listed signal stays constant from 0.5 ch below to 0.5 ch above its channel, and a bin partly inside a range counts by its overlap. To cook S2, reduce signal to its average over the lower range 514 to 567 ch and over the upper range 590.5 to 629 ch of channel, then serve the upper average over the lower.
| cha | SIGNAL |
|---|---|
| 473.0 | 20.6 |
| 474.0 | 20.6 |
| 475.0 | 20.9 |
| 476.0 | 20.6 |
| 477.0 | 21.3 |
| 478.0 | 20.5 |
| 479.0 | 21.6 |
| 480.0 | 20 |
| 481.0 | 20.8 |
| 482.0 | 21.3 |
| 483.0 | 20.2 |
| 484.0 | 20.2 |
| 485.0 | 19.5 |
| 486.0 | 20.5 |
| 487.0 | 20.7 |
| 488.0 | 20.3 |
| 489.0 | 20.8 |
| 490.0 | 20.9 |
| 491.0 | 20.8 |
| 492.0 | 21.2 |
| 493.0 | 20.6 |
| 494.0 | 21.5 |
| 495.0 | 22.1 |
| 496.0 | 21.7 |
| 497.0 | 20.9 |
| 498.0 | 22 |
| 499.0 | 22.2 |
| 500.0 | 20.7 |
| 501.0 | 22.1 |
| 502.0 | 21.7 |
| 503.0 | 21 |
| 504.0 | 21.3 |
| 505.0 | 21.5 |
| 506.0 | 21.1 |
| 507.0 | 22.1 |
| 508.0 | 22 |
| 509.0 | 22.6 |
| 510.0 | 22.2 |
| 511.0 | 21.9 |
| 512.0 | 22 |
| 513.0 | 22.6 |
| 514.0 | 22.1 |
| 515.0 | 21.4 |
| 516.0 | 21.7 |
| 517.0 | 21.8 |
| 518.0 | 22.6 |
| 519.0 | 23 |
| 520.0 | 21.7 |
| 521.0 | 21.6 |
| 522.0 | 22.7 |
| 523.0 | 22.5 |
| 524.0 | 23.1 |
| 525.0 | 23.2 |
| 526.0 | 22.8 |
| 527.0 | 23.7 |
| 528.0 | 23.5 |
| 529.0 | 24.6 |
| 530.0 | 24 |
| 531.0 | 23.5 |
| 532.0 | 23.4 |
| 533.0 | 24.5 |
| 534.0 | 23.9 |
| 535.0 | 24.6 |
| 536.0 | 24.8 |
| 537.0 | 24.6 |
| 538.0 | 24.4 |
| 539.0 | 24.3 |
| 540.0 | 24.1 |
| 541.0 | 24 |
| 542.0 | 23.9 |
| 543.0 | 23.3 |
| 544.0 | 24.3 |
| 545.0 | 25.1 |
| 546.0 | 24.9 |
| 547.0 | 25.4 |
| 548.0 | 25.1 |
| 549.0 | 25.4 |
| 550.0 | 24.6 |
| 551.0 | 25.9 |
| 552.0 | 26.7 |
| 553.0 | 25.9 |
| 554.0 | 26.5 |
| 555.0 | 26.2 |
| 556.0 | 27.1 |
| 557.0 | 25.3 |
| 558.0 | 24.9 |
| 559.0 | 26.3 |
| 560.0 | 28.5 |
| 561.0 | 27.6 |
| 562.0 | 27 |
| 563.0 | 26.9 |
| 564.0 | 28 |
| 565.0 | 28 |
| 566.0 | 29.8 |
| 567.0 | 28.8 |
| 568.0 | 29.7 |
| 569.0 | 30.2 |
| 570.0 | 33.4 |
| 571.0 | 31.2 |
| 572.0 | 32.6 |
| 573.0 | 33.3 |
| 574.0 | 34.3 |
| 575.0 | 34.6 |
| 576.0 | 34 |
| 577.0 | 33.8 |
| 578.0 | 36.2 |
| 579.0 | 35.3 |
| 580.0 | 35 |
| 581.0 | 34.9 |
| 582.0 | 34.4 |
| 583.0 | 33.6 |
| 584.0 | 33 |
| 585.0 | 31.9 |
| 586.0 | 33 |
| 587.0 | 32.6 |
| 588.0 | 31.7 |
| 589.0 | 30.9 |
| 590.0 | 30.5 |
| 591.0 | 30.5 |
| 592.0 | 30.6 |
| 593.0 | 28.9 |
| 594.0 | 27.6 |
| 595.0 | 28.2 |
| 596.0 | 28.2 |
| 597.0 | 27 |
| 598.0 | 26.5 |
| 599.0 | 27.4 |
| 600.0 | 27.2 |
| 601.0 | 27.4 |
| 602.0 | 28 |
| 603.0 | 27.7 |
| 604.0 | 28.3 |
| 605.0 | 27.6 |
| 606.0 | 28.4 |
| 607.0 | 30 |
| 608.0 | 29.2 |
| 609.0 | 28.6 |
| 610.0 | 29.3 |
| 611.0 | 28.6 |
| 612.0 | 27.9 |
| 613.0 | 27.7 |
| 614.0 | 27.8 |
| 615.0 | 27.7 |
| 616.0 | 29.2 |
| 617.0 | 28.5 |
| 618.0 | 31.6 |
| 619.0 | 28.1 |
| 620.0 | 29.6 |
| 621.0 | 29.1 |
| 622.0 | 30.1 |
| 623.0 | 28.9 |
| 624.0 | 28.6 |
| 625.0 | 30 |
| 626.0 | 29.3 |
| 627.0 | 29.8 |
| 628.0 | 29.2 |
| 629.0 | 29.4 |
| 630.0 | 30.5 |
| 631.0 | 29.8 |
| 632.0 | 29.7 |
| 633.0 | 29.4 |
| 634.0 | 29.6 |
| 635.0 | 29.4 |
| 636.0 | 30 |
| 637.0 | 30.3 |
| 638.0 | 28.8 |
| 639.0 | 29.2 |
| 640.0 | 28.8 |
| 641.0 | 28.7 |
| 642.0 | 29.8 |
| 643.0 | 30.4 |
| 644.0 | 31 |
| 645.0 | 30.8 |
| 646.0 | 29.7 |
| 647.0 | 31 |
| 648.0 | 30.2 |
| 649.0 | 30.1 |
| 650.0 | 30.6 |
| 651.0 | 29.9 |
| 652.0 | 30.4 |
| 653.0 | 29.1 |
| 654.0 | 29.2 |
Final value 1.2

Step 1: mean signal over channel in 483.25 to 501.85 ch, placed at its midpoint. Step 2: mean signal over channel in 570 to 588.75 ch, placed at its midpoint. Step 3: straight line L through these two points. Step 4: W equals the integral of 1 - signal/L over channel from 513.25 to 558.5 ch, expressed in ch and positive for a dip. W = 5.3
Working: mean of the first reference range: 21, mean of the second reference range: 33.6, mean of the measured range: 24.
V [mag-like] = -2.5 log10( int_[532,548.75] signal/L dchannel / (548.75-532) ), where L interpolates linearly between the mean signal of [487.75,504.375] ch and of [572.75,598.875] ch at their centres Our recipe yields 0.09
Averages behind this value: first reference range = 21.3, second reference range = 31.9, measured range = 24.4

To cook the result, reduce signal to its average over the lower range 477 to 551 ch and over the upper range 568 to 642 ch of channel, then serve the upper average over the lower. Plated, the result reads 1.3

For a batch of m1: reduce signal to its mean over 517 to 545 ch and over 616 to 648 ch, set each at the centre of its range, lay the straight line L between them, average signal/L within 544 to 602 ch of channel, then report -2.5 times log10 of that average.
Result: -0.13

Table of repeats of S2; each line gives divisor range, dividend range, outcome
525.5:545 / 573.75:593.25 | 1.37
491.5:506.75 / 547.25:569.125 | 1.26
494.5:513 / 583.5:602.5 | 1.36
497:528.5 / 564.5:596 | 1.44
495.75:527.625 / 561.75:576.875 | 1.40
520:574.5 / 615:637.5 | 1.14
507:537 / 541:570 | 1.16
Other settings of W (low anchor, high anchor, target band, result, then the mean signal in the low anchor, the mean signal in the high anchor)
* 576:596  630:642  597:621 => 2.00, 32.2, 29.5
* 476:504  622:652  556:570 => -1.42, 21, 29.8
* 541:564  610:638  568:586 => -4.36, 25.8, 29.2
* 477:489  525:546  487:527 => 0.63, 20.6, 24.1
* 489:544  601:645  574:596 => -4.62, 22.6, 29.2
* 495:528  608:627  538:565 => -1.10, 22.1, 29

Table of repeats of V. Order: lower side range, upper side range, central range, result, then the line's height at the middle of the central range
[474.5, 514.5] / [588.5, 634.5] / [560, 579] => -0.188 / 26.1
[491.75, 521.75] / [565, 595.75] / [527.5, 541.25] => 0.064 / 25.6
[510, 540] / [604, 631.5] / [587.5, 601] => -0.049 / 27.5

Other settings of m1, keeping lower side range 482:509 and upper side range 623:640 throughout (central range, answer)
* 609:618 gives 0.00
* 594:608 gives -0.01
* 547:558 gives -0.05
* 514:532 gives 0.00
